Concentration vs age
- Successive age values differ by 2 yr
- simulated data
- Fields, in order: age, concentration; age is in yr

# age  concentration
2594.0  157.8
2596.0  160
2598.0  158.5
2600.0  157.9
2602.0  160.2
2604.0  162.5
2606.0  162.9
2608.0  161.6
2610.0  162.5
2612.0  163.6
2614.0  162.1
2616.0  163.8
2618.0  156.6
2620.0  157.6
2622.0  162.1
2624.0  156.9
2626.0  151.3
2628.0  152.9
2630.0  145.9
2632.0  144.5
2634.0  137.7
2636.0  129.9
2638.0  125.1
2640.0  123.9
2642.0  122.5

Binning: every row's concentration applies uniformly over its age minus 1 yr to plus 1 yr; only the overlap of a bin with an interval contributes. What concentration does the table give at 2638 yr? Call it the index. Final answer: 125.1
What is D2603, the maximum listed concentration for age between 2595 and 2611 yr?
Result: 162.9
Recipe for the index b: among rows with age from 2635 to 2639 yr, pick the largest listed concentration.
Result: 129.9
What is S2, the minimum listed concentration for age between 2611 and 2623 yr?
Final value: 156.6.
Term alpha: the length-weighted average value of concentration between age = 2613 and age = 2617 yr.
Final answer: 163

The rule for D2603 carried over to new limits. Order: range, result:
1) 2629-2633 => 145.9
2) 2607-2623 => 163.8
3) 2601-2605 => 162.5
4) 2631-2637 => 144.5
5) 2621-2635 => 162.1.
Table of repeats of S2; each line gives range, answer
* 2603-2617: 161.6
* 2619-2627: 151.3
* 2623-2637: 129.9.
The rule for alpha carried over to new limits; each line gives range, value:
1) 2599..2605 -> 160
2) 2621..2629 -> 156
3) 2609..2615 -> 163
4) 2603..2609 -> 162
